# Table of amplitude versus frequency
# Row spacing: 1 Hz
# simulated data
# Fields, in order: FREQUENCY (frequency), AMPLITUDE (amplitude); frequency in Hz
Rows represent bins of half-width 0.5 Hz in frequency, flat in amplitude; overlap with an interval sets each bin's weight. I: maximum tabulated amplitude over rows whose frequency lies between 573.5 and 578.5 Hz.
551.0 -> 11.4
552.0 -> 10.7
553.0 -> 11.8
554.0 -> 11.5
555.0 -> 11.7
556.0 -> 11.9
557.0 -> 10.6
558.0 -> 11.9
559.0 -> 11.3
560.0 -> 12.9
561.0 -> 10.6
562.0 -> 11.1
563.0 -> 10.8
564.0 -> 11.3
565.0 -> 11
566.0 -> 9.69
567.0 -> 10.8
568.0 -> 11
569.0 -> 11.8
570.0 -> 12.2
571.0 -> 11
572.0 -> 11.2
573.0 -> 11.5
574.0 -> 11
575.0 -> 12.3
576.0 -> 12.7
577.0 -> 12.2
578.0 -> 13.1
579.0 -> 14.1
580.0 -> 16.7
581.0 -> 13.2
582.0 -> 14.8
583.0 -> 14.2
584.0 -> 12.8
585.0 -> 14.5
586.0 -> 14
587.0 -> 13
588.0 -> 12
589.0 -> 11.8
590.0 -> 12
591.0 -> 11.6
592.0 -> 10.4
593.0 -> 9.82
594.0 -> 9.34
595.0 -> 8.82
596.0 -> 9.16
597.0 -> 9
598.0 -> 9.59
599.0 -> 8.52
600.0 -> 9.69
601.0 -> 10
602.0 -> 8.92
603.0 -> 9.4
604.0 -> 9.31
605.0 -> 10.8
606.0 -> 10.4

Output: 13.1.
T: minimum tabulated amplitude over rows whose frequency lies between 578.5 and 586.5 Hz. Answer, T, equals 12.8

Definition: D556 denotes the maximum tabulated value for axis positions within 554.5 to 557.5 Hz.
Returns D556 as 11.9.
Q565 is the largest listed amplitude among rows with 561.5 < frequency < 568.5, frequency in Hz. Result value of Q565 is 11.3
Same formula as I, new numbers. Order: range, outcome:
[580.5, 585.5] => 14.8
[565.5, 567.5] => 10.8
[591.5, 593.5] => 10.4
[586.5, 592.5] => 13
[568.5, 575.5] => 12.3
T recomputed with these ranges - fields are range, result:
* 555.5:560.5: 10.6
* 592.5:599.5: 8.52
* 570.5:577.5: 11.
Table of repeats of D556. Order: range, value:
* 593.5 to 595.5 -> 9.34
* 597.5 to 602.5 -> 10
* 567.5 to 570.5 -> 12.2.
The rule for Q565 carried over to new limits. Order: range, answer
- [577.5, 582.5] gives 16.7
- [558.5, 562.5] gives 12.9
